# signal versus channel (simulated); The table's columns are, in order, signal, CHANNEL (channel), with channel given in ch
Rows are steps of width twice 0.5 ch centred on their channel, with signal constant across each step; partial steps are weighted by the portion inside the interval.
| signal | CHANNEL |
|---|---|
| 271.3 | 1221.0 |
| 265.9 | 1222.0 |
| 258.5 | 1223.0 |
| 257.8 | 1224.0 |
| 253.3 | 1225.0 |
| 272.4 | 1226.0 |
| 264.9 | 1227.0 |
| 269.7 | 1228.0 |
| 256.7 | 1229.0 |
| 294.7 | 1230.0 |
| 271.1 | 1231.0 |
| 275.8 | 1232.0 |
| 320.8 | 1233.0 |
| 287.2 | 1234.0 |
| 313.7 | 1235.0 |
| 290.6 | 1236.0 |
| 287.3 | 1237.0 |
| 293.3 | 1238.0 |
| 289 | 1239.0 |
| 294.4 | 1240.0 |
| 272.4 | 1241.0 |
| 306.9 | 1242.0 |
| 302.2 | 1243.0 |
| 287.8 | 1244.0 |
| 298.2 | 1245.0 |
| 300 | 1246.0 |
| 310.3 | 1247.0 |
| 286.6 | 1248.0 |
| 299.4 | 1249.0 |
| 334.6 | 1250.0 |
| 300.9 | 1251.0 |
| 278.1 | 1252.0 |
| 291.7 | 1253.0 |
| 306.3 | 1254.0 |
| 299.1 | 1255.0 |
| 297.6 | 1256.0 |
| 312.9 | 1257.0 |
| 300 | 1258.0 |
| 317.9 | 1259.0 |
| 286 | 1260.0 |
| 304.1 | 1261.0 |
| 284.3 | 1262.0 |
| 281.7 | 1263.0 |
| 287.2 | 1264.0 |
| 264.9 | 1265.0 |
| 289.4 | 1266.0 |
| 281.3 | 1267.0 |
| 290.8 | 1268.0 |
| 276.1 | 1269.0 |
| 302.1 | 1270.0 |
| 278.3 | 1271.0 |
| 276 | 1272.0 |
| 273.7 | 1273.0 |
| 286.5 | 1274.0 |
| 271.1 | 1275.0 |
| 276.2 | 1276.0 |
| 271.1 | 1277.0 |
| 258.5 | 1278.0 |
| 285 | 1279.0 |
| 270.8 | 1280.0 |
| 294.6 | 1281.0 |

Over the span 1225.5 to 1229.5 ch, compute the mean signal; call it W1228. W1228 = 266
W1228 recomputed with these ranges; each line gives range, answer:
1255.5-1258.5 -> 304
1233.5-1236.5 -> 297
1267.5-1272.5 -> 285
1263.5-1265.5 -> 276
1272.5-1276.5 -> 277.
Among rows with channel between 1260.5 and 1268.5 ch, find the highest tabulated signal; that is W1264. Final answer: 304.1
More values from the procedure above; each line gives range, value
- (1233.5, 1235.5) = 313.7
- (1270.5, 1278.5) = 286.5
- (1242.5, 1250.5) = 334.6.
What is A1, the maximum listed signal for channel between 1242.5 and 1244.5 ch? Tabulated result 302.2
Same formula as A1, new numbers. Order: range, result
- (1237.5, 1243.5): 306.9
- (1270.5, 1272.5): 278.3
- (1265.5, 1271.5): 302.1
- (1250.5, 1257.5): 312.9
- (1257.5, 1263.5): 317.9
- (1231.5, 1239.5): 320.8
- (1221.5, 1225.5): 265.9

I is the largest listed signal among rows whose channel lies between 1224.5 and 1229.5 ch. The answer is 272.4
